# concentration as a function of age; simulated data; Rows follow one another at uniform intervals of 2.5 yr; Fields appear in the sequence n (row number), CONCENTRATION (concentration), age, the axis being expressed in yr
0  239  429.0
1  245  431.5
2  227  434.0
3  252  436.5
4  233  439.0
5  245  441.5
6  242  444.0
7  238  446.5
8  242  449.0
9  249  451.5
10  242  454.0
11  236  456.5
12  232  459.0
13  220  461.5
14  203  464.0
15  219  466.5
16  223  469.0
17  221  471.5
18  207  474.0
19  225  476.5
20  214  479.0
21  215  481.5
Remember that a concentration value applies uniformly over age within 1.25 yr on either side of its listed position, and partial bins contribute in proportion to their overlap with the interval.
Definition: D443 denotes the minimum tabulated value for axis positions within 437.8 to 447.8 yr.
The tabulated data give 233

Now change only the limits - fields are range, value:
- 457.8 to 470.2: 203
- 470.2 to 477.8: 207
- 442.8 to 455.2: 238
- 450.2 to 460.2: 232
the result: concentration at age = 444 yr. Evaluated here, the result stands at 242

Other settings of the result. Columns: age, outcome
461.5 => 220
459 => 232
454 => 242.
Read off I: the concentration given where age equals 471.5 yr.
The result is 221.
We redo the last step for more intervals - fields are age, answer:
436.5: 252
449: 242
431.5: 245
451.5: 249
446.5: 238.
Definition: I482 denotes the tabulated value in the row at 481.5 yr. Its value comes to 215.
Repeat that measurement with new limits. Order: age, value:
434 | 227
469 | 223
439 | 233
